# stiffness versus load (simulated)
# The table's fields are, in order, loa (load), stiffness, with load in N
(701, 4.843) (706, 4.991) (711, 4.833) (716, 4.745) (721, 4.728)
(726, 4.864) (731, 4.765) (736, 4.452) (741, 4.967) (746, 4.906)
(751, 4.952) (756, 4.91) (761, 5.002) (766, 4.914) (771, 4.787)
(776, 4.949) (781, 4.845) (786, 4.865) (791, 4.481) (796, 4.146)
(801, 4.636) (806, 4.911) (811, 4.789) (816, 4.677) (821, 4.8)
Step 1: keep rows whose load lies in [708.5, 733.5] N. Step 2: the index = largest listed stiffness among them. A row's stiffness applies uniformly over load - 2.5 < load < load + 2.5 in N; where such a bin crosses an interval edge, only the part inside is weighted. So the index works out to 4.864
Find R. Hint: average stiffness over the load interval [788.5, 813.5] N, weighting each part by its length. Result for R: 4.59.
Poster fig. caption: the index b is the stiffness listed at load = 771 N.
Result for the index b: 4.787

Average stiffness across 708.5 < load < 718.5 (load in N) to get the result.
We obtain 4.79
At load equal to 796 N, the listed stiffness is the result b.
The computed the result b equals 4.146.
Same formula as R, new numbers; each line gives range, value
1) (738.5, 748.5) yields 4.94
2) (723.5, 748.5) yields 4.79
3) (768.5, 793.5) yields 4.79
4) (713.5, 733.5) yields 4.78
